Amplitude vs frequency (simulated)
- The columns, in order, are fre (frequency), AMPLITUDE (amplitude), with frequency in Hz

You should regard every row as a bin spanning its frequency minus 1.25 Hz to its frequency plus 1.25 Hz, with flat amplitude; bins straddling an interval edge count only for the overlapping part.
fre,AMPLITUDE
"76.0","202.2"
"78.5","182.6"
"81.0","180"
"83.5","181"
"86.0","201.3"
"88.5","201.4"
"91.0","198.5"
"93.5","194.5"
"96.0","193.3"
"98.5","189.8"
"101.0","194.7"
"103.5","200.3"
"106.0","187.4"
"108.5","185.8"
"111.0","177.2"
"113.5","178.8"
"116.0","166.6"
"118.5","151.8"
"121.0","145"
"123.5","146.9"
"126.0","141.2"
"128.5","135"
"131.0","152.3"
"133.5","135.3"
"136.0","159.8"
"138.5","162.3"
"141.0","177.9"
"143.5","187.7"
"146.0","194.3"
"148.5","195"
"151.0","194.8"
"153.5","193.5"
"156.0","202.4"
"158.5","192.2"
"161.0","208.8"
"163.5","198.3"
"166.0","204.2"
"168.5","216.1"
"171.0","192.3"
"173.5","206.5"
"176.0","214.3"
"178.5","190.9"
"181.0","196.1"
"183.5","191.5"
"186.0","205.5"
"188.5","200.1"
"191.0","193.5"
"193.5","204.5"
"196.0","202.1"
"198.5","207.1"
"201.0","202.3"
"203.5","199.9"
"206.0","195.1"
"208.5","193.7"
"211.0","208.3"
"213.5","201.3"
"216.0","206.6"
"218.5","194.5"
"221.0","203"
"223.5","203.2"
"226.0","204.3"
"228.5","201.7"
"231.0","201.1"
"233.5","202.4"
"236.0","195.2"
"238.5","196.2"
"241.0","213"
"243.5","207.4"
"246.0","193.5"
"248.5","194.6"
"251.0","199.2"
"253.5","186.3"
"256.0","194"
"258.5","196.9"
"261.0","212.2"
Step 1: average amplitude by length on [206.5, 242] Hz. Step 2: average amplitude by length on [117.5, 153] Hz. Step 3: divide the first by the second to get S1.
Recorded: 1.23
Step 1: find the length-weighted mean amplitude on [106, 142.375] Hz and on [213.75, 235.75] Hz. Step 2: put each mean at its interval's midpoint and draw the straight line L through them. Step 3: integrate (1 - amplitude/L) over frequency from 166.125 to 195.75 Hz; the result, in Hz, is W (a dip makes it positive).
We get -2.9 Hz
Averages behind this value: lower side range 159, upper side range 202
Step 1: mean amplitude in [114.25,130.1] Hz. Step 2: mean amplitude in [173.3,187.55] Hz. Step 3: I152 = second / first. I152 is 1.35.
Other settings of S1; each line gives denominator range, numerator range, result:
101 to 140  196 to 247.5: 1.24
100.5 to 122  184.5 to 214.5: 1.14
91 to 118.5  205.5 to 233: 1.08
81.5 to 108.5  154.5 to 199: 1.04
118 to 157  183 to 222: 1.20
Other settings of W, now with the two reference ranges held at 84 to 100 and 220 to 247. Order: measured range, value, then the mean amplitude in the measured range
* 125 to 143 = 4.0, 154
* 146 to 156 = 0.1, 195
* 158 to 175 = -0.4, 203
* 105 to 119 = 1.5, 176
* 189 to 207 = 0.0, 201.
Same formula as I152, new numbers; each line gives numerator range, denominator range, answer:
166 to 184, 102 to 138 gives 1.25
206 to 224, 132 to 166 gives 1.08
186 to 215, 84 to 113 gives 1.04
